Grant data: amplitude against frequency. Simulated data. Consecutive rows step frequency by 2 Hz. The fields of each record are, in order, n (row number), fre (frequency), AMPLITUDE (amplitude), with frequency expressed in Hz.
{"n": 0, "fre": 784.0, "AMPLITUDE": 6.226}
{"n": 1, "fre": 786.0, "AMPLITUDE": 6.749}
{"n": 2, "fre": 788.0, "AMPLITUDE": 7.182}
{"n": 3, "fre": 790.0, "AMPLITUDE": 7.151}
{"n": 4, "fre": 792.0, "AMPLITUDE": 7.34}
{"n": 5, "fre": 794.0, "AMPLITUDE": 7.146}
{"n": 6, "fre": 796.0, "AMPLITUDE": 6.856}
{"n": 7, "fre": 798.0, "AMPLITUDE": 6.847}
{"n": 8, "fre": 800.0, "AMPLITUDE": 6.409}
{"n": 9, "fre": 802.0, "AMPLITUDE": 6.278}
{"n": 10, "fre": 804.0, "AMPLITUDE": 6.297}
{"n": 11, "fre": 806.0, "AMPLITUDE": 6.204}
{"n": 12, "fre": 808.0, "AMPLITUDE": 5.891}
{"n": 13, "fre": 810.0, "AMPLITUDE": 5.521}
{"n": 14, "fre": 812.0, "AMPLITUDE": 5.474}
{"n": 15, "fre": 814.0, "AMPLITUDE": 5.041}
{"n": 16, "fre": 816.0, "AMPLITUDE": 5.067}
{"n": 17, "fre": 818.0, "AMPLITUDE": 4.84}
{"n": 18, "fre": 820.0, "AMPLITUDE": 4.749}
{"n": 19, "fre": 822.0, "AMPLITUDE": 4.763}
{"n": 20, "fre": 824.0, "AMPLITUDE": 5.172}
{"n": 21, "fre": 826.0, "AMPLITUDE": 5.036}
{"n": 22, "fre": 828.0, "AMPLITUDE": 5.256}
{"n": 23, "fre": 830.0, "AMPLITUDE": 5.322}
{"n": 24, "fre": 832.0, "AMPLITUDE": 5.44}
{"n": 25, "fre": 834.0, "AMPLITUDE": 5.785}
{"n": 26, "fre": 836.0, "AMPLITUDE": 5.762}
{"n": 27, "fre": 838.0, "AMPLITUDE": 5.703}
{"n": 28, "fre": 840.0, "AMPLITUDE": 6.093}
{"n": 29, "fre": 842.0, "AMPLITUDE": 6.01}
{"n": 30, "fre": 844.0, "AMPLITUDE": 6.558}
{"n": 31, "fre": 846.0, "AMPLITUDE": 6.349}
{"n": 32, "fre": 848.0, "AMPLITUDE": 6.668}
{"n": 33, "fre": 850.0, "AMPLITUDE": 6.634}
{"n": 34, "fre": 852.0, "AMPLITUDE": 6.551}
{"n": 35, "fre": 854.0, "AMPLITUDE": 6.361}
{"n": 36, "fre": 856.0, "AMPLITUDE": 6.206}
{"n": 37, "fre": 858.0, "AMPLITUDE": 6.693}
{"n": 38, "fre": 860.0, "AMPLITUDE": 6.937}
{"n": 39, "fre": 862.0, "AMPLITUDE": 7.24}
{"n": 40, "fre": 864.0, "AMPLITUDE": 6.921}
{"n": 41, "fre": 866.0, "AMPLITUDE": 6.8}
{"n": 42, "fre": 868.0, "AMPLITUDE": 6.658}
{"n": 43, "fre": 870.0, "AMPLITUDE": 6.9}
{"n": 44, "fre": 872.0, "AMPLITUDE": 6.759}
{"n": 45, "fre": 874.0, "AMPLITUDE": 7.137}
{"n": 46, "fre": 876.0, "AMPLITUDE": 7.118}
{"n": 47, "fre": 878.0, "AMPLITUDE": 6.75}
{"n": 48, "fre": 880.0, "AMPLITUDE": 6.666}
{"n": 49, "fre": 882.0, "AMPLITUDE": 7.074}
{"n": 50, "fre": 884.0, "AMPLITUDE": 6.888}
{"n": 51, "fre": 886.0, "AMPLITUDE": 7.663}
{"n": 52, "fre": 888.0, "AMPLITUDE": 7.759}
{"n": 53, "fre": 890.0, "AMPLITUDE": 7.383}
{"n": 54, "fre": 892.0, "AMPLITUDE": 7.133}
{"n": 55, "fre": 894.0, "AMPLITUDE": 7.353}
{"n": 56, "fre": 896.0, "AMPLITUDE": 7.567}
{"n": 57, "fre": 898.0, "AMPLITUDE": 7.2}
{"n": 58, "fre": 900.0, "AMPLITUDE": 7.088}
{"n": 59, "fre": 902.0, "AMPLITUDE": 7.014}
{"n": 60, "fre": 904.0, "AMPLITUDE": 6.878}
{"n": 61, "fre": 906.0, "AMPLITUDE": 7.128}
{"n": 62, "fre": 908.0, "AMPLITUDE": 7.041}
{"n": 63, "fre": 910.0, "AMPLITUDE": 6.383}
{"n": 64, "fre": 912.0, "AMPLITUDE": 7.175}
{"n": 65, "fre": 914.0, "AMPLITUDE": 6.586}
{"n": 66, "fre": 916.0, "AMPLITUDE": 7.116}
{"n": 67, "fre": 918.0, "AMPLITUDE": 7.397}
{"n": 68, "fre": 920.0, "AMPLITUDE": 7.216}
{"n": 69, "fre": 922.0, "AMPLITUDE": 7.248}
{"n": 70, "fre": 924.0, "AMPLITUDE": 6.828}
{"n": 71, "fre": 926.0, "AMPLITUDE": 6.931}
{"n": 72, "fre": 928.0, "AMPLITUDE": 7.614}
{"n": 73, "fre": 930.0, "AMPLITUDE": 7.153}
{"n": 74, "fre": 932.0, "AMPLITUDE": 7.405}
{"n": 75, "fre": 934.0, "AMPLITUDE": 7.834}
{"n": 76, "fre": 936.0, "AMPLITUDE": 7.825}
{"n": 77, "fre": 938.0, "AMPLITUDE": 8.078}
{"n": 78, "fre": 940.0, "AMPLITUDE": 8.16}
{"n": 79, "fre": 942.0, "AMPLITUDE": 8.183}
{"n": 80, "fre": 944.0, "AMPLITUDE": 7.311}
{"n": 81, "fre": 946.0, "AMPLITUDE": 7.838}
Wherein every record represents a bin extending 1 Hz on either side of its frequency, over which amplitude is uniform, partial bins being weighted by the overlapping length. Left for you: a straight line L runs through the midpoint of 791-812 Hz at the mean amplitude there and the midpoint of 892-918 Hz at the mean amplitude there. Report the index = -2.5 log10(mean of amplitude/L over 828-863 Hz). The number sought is 0.080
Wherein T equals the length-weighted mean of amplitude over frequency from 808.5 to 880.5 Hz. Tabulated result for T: 6.08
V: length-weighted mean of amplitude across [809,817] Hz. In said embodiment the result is 5.28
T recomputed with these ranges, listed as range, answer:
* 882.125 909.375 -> 7.22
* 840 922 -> 6.92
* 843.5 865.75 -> 6.65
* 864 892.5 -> 7.04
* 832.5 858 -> 6.23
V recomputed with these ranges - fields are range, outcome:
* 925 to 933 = 7.28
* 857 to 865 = 6.95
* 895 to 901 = 7.29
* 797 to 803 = 6.51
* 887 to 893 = 7.42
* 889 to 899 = 7.33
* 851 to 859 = 6.45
